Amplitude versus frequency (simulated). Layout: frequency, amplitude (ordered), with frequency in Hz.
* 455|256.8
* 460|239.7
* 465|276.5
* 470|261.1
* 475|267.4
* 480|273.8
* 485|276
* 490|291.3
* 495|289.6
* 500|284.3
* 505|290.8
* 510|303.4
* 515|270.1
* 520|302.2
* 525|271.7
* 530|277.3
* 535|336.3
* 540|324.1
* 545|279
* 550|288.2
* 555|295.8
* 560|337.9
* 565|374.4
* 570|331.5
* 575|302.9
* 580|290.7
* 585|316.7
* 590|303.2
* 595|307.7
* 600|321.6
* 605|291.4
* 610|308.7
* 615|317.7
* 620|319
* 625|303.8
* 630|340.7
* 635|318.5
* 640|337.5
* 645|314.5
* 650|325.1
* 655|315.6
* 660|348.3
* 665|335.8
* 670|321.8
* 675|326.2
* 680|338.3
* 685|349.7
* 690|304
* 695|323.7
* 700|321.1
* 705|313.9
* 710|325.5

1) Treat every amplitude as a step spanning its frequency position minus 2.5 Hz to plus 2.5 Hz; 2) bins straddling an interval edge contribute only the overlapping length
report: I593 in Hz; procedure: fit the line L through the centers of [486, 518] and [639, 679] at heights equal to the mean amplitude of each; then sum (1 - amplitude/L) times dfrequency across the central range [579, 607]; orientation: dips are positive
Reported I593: 0.4 Hz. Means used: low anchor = 288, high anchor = 328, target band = 306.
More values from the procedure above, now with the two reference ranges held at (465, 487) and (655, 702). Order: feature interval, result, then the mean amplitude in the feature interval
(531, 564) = -2.33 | 312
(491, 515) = -1.00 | 290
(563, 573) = -1.77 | 349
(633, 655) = -0.27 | 323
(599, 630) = -0.17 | 312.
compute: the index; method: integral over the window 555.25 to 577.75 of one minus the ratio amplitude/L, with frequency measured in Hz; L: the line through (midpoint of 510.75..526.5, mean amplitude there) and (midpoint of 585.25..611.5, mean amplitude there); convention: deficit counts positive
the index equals -2.6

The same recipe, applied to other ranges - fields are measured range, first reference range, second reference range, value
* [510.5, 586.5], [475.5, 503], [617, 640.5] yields -1.78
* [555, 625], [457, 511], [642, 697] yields -2.37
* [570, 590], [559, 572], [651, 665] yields 2.31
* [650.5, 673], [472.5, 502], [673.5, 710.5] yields -0.79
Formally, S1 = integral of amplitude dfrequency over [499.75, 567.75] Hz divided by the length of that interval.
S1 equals 303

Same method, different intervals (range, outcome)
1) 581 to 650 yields 315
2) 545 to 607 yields 312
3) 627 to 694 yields 329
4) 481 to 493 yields 283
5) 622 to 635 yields 321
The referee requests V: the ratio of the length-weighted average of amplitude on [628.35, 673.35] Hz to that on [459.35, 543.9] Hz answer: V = 1.15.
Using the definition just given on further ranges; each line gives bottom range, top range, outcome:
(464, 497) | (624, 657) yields 1.17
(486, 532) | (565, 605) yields 1.09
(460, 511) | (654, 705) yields 1.18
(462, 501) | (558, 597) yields 1.16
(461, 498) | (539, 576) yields 1.15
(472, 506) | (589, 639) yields 1.12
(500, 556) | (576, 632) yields 1.06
